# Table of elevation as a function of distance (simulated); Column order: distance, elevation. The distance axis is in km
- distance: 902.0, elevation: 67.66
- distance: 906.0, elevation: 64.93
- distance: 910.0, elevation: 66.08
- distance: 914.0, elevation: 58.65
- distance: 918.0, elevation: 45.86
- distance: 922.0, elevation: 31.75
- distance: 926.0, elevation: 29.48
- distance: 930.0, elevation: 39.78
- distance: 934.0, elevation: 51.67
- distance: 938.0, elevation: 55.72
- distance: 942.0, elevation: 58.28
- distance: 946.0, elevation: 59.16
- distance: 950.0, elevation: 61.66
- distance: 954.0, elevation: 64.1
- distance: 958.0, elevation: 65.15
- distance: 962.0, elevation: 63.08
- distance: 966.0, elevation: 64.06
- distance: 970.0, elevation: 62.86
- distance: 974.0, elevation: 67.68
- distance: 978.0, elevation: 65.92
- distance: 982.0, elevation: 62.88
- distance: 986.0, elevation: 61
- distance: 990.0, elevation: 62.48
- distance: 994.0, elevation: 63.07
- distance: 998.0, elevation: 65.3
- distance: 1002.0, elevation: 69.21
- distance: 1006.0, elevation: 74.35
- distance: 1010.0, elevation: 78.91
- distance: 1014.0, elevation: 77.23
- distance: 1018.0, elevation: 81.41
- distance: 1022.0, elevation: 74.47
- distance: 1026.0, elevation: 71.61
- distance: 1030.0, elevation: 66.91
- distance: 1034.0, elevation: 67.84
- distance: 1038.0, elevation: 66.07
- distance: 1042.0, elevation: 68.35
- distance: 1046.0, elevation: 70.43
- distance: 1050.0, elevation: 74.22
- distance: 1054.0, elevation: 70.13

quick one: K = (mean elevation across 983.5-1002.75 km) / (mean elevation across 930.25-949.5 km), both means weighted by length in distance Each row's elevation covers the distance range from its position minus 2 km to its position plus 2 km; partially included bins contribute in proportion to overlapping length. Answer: 1.16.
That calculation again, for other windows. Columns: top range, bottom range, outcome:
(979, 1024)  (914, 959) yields 1.37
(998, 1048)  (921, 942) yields 1.65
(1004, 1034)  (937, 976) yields 1.20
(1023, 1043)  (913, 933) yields 1.68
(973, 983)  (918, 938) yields 1.61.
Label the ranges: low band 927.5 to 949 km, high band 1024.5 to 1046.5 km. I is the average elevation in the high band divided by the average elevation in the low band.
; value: 1.29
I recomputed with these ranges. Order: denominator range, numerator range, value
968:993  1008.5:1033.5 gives 1.17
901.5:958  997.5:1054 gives 1.33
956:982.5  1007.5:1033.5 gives 1.16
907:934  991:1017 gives 1.54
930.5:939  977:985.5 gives 1.25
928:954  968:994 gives 1.16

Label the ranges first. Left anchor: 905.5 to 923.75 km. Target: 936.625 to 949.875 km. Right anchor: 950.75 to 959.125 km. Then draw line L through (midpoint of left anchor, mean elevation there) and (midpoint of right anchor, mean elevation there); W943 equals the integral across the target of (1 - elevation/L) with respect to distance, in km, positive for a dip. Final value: 0.55 km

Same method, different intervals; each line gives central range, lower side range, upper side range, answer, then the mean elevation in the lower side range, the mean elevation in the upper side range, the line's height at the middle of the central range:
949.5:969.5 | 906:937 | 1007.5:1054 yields -2.6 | 47.7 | 72.4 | 56.3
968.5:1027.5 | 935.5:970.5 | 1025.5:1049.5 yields -3.5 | 61.4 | 68.7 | 65.3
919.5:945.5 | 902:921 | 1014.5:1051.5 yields 6.6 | 58.4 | 71.5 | 60.6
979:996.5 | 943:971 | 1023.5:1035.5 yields 0.7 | 62.7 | 69.1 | 65.4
